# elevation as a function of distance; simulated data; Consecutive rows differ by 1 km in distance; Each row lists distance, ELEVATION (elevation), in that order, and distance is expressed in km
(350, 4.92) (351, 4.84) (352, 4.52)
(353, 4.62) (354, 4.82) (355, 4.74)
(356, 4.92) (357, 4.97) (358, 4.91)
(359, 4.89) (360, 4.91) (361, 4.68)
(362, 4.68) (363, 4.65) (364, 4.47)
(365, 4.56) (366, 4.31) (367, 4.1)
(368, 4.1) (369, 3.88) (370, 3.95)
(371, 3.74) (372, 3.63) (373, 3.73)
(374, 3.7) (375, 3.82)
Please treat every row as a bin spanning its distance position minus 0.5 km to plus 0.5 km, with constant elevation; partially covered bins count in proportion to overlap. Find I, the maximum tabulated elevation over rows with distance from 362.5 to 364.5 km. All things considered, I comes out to 4.65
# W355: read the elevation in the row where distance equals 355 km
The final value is 4.74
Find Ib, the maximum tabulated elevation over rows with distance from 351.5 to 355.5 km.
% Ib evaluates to 4.82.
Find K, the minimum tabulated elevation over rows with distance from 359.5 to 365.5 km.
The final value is 4.47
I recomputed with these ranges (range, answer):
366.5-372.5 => 4.1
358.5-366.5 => 4.91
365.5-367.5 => 4.31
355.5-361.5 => 4.97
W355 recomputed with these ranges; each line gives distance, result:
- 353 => 4.62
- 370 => 3.95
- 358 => 4.91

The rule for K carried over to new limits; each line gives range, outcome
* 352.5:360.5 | 4.62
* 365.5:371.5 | 3.74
